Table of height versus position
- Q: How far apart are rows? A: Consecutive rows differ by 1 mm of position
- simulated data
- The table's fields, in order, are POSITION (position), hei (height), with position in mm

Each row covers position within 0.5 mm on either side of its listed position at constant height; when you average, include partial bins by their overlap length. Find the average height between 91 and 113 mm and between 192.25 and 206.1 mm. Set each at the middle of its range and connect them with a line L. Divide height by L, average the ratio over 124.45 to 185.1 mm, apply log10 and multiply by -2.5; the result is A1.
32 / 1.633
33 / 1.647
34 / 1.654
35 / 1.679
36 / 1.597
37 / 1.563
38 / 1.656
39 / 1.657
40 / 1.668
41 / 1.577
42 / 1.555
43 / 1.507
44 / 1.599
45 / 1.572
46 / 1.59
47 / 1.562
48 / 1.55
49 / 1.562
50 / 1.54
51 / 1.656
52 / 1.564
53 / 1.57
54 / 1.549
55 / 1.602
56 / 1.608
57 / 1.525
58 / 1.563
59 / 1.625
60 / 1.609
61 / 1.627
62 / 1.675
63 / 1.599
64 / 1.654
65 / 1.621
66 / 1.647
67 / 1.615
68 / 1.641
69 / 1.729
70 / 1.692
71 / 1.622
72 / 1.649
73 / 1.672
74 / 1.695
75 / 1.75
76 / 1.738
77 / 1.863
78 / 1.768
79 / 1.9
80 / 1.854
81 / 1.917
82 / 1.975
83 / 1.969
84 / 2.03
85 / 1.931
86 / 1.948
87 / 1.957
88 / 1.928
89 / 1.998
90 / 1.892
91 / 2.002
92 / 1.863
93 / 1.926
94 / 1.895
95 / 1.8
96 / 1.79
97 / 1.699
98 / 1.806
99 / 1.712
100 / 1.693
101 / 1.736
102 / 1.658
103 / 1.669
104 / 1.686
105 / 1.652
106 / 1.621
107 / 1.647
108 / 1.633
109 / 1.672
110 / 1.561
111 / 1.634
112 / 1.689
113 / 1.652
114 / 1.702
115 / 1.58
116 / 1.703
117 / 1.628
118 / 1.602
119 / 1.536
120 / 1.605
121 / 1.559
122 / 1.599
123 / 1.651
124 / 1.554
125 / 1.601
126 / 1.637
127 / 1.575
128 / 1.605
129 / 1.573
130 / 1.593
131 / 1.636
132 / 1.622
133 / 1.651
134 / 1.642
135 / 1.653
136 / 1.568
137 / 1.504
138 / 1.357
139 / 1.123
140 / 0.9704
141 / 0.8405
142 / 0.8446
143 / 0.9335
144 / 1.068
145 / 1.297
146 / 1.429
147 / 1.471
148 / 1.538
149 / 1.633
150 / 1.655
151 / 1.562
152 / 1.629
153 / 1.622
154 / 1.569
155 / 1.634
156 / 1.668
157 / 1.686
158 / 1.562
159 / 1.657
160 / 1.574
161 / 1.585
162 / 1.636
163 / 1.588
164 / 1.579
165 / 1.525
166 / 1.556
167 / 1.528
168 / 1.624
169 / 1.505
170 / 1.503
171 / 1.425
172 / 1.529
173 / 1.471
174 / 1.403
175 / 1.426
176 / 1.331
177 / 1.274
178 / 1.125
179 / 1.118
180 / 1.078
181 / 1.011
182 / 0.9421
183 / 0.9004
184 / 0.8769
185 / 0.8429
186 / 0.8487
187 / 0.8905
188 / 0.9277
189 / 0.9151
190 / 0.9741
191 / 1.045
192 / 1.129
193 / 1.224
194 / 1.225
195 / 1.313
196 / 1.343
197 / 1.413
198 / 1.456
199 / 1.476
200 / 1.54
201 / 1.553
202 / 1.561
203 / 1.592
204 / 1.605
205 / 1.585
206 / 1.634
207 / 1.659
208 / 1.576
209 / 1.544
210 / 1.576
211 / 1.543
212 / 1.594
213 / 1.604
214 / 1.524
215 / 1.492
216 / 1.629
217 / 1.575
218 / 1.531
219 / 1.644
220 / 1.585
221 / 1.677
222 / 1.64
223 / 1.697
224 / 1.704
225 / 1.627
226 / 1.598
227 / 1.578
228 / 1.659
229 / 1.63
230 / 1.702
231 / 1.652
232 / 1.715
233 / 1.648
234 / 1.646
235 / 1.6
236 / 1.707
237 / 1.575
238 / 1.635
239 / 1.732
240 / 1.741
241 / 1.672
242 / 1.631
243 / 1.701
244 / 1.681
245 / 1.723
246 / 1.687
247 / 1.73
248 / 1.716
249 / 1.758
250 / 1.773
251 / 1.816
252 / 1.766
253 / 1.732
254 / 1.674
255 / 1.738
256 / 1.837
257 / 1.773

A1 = 0.112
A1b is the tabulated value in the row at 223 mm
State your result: 1.697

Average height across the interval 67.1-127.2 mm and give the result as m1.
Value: 1.74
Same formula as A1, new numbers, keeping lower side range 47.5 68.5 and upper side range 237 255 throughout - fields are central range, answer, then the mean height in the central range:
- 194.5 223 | 0.09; 1.55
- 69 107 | -0.12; 1.81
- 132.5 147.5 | 0.27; 1.29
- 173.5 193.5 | 0.49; 1.06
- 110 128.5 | 0.01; 1.62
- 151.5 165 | 0.03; 1.61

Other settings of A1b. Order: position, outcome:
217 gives 1.575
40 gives 1.668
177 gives 1.274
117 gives 1.628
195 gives 1.313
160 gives 1.574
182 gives 0.9421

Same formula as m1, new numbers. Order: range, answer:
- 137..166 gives 1.44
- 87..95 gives 1.92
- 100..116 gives 1.66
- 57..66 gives 1.62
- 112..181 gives 1.49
